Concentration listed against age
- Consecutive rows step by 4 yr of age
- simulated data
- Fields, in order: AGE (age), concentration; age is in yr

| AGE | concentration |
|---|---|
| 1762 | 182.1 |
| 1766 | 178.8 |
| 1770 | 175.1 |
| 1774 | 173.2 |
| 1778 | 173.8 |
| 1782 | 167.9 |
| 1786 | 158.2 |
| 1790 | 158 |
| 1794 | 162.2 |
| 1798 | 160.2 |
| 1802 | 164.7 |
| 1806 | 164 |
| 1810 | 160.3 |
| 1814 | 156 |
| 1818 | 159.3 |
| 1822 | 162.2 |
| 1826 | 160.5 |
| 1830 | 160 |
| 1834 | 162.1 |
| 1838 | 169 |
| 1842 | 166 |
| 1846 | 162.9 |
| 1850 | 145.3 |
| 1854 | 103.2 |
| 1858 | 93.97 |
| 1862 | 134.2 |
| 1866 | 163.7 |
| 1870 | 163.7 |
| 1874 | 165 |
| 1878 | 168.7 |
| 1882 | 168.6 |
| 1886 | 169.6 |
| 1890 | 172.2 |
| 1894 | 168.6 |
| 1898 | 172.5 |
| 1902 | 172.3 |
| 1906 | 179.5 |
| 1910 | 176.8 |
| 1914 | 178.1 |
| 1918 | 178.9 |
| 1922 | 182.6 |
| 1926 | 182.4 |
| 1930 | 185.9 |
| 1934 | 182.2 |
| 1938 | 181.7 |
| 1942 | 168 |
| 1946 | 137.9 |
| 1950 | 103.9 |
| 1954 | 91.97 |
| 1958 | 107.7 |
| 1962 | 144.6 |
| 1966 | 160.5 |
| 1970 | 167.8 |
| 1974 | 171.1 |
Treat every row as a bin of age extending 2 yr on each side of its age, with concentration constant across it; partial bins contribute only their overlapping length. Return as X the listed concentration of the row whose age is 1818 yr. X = 159.3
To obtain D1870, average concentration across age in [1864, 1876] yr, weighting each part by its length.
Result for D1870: 164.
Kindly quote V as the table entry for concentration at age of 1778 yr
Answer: 173.8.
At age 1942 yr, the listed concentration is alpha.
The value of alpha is 168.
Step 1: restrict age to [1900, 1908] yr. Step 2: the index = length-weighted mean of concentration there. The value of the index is 176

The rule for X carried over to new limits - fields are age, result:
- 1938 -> 181.7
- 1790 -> 158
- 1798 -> 160.2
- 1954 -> 91.97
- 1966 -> 160.5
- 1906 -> 179.5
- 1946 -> 137.9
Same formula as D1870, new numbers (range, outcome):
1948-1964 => 112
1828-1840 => 164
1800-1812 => 163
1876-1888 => 169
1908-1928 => 180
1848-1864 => 119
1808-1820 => 159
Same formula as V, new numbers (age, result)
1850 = 145.3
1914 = 178.1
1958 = 107.7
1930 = 185.9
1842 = 166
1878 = 168.7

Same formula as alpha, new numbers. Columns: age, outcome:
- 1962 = 144.6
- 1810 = 160.3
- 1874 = 165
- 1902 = 172.3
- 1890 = 172.2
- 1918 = 178.9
